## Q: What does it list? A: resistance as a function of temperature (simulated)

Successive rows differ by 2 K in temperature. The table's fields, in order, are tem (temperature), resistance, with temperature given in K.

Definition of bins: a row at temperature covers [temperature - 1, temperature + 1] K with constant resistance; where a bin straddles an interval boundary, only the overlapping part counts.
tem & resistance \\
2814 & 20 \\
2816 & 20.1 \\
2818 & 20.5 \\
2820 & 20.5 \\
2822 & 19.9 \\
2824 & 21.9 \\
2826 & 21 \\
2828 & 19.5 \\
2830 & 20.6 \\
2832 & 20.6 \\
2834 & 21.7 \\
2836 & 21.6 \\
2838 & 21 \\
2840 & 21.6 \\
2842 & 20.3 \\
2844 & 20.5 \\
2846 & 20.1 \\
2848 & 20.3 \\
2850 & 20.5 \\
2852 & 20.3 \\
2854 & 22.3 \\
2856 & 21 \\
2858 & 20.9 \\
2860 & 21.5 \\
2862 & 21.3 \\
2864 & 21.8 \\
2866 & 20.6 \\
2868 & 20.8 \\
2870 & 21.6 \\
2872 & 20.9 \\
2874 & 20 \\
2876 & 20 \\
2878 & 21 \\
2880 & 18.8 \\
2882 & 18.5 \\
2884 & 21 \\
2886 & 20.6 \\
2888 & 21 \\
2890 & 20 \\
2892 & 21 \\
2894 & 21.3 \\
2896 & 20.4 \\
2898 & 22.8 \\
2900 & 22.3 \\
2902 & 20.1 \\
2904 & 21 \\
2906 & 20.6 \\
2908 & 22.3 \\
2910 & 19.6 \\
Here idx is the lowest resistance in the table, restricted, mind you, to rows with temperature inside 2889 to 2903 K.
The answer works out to 20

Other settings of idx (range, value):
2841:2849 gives 20.1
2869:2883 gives 18.5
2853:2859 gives 20.9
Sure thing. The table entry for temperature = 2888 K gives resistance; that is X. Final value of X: 21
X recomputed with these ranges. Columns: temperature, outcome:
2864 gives 21.8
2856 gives 21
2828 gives 19.5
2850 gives 20.5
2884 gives 21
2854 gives 22.3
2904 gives 21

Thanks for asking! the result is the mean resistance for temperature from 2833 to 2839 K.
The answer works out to 21.4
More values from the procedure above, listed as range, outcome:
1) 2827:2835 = 20.6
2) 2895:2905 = 21.3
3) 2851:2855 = 21.3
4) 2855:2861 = 21.1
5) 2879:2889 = 20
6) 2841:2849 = 20.3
